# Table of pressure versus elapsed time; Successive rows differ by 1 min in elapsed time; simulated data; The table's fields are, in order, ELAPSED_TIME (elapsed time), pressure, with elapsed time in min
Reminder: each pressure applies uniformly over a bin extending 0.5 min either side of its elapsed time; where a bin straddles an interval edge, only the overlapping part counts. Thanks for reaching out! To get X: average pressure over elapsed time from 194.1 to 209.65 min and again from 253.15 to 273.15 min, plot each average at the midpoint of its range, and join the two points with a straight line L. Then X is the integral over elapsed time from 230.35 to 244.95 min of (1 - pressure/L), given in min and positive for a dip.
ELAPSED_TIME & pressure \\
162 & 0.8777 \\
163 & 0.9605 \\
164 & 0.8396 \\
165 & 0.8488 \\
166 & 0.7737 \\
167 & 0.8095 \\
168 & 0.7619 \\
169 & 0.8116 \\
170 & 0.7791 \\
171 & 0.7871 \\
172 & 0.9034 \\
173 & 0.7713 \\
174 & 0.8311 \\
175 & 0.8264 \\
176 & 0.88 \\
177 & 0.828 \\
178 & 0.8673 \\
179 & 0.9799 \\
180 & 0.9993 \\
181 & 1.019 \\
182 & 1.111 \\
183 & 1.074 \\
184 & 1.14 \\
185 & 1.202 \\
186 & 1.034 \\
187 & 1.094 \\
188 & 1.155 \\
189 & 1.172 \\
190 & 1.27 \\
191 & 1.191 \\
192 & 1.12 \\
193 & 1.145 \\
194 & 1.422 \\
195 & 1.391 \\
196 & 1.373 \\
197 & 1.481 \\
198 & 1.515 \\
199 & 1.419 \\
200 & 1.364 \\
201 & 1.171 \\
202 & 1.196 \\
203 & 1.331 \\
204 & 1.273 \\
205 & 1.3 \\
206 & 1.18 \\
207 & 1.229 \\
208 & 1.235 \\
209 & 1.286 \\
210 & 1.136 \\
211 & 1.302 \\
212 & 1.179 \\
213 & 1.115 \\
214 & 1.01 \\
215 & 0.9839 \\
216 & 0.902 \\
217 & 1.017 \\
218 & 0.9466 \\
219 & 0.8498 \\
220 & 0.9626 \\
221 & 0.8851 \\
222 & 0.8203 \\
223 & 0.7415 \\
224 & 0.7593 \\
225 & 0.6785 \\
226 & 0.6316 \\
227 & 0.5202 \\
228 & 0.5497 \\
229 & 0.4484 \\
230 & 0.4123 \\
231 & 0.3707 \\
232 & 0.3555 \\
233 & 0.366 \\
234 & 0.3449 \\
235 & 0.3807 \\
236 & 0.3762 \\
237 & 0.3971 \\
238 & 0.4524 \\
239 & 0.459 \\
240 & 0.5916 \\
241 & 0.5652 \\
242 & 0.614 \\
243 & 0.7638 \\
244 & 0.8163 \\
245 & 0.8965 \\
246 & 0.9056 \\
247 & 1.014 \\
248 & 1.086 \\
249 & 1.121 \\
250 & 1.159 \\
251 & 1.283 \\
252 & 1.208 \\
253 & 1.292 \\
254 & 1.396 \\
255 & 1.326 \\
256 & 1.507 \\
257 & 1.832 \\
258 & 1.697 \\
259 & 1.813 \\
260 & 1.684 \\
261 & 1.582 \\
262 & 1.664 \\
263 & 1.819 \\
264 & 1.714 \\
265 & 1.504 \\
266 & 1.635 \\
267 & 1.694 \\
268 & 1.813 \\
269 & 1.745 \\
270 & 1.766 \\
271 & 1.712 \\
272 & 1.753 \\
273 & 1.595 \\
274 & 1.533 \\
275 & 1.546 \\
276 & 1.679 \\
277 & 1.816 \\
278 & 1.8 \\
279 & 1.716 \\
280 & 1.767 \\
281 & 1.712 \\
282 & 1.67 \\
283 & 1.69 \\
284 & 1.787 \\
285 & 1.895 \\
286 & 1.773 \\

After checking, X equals 9.8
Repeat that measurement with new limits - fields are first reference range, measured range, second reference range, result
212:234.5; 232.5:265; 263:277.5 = 5.8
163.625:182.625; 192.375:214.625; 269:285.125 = -3.3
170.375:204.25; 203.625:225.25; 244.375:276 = 3.7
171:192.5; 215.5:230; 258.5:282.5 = 6.2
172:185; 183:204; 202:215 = -3.4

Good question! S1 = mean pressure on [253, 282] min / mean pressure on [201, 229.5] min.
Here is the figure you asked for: 1.7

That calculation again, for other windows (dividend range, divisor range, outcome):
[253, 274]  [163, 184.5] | 1.86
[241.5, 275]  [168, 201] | 1.31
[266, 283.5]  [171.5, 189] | 1.72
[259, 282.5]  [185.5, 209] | 1.34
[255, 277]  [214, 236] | 2.52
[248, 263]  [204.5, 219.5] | 1.32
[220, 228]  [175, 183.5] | 0.75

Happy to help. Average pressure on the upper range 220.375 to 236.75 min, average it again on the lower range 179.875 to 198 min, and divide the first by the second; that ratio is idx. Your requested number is 0.5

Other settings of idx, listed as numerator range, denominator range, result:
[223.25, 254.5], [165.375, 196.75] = 0.70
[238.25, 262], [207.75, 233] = 1.40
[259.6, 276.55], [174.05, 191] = 1.61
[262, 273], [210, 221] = 1.67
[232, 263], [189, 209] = 0.79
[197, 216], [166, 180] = 1.47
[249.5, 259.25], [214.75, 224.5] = 1.63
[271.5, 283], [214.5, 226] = 1.97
